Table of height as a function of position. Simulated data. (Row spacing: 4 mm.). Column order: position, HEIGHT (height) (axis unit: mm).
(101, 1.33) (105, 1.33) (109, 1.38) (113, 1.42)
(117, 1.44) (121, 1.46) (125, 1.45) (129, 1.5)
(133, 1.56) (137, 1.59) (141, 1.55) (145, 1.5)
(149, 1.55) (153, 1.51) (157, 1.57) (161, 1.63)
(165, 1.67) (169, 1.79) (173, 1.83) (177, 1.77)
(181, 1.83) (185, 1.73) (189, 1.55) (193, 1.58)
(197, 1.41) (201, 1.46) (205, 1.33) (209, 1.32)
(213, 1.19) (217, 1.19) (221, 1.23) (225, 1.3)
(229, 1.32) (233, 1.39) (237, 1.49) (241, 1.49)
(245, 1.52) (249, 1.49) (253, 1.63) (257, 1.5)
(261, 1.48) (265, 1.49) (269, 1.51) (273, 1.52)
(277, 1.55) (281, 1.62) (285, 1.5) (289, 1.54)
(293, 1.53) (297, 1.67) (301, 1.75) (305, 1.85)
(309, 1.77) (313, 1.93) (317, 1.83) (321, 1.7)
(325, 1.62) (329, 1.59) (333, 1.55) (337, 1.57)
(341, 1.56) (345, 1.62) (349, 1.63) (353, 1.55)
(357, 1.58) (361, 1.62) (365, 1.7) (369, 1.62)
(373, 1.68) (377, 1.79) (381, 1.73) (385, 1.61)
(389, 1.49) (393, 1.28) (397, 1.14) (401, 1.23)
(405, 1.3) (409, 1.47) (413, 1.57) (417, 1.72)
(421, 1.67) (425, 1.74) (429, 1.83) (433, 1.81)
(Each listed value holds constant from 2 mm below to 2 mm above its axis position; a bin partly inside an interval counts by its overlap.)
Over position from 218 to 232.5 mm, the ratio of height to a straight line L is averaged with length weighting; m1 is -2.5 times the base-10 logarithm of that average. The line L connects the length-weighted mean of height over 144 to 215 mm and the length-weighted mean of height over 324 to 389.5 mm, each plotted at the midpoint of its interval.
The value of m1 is 0.224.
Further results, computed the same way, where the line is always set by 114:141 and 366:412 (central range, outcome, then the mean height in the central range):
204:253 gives 0.10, 1.37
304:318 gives -0.23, 1.85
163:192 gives -0.16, 1.73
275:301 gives -0.06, 1.58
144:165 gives -0.05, 1.57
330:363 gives -0.06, 1.59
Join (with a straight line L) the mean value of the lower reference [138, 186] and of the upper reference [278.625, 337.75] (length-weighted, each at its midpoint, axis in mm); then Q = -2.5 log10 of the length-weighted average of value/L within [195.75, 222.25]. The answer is 0.26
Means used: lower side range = 1.66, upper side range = 1.67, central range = 1.3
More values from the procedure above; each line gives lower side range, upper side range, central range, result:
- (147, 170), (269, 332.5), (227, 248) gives 0.14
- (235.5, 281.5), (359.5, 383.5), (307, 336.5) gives -0.06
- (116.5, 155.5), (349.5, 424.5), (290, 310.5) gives -0.11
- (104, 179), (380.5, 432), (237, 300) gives 0.00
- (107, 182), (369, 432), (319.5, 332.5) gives -0.04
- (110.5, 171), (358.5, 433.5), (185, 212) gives 0.07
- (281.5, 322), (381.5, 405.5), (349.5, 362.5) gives -0.06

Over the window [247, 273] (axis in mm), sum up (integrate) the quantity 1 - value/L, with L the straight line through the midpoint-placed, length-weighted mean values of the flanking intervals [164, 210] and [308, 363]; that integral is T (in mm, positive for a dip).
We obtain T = 1.8 mm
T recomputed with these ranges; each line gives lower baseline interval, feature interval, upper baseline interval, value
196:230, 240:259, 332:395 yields -2.1 mm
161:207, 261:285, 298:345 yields 2.1 mm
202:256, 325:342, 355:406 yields -1.1 mm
